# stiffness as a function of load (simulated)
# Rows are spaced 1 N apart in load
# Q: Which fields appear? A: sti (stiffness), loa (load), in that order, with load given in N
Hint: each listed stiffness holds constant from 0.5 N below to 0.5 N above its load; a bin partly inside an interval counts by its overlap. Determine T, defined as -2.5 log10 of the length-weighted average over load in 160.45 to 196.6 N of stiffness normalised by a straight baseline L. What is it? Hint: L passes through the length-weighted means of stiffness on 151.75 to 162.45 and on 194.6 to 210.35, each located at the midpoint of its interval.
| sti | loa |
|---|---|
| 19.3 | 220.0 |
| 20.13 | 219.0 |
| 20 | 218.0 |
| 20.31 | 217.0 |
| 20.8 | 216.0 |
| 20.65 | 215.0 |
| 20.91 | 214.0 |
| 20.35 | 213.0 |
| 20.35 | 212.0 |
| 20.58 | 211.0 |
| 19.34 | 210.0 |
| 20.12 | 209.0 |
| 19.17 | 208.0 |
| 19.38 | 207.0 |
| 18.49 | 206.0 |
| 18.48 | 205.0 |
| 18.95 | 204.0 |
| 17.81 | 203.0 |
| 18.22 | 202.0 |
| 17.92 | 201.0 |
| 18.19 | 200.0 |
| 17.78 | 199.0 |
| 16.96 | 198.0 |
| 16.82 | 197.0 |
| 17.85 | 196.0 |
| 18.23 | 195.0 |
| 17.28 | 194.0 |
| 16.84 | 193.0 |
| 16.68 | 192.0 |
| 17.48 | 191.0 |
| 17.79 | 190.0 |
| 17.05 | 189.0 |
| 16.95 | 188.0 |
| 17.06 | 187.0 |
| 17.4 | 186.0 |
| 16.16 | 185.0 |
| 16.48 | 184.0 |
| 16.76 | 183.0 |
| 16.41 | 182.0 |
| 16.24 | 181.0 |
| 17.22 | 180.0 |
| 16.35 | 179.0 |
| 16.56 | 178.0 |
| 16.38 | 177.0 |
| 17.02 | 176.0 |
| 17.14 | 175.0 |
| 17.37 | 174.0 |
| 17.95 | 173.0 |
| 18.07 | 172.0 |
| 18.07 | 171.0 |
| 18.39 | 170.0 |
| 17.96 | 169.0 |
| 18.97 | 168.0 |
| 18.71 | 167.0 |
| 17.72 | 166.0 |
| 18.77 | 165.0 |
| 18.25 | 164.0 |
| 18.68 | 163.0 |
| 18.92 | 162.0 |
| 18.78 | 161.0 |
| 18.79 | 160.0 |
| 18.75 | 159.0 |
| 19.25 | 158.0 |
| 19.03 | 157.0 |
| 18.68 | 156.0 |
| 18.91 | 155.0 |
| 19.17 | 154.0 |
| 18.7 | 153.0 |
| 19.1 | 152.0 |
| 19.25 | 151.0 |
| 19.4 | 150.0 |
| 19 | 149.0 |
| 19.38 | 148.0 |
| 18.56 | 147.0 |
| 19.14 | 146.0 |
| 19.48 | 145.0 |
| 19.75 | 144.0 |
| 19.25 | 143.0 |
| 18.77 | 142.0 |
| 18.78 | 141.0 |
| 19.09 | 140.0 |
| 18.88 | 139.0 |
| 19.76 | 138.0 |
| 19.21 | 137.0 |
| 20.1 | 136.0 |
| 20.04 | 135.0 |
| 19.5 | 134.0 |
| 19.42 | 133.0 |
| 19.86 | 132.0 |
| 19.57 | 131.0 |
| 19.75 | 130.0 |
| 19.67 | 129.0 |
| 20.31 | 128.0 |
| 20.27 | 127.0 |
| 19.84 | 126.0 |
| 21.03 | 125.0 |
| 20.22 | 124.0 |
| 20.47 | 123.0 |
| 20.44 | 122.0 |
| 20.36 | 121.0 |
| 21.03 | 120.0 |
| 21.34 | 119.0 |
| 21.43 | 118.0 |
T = 0.07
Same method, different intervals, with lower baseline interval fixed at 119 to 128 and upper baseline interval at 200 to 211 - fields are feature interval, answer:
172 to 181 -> 0.14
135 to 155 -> 0.05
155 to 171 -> 0.06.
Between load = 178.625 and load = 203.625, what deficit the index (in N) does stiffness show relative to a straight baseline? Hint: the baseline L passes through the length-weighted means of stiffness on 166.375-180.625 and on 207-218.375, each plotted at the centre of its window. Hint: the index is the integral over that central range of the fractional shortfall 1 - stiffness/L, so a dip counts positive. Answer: 2.1 N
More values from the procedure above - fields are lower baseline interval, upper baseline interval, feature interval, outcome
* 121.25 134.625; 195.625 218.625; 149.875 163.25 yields 0.5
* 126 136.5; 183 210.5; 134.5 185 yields 1.5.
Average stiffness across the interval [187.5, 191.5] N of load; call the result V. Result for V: 17.3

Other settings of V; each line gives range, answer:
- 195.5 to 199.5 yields 17.4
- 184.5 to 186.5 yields 16.8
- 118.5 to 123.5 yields 20.7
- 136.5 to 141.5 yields 19.1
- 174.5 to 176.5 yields 17.1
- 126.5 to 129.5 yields 20.1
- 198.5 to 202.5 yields 18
